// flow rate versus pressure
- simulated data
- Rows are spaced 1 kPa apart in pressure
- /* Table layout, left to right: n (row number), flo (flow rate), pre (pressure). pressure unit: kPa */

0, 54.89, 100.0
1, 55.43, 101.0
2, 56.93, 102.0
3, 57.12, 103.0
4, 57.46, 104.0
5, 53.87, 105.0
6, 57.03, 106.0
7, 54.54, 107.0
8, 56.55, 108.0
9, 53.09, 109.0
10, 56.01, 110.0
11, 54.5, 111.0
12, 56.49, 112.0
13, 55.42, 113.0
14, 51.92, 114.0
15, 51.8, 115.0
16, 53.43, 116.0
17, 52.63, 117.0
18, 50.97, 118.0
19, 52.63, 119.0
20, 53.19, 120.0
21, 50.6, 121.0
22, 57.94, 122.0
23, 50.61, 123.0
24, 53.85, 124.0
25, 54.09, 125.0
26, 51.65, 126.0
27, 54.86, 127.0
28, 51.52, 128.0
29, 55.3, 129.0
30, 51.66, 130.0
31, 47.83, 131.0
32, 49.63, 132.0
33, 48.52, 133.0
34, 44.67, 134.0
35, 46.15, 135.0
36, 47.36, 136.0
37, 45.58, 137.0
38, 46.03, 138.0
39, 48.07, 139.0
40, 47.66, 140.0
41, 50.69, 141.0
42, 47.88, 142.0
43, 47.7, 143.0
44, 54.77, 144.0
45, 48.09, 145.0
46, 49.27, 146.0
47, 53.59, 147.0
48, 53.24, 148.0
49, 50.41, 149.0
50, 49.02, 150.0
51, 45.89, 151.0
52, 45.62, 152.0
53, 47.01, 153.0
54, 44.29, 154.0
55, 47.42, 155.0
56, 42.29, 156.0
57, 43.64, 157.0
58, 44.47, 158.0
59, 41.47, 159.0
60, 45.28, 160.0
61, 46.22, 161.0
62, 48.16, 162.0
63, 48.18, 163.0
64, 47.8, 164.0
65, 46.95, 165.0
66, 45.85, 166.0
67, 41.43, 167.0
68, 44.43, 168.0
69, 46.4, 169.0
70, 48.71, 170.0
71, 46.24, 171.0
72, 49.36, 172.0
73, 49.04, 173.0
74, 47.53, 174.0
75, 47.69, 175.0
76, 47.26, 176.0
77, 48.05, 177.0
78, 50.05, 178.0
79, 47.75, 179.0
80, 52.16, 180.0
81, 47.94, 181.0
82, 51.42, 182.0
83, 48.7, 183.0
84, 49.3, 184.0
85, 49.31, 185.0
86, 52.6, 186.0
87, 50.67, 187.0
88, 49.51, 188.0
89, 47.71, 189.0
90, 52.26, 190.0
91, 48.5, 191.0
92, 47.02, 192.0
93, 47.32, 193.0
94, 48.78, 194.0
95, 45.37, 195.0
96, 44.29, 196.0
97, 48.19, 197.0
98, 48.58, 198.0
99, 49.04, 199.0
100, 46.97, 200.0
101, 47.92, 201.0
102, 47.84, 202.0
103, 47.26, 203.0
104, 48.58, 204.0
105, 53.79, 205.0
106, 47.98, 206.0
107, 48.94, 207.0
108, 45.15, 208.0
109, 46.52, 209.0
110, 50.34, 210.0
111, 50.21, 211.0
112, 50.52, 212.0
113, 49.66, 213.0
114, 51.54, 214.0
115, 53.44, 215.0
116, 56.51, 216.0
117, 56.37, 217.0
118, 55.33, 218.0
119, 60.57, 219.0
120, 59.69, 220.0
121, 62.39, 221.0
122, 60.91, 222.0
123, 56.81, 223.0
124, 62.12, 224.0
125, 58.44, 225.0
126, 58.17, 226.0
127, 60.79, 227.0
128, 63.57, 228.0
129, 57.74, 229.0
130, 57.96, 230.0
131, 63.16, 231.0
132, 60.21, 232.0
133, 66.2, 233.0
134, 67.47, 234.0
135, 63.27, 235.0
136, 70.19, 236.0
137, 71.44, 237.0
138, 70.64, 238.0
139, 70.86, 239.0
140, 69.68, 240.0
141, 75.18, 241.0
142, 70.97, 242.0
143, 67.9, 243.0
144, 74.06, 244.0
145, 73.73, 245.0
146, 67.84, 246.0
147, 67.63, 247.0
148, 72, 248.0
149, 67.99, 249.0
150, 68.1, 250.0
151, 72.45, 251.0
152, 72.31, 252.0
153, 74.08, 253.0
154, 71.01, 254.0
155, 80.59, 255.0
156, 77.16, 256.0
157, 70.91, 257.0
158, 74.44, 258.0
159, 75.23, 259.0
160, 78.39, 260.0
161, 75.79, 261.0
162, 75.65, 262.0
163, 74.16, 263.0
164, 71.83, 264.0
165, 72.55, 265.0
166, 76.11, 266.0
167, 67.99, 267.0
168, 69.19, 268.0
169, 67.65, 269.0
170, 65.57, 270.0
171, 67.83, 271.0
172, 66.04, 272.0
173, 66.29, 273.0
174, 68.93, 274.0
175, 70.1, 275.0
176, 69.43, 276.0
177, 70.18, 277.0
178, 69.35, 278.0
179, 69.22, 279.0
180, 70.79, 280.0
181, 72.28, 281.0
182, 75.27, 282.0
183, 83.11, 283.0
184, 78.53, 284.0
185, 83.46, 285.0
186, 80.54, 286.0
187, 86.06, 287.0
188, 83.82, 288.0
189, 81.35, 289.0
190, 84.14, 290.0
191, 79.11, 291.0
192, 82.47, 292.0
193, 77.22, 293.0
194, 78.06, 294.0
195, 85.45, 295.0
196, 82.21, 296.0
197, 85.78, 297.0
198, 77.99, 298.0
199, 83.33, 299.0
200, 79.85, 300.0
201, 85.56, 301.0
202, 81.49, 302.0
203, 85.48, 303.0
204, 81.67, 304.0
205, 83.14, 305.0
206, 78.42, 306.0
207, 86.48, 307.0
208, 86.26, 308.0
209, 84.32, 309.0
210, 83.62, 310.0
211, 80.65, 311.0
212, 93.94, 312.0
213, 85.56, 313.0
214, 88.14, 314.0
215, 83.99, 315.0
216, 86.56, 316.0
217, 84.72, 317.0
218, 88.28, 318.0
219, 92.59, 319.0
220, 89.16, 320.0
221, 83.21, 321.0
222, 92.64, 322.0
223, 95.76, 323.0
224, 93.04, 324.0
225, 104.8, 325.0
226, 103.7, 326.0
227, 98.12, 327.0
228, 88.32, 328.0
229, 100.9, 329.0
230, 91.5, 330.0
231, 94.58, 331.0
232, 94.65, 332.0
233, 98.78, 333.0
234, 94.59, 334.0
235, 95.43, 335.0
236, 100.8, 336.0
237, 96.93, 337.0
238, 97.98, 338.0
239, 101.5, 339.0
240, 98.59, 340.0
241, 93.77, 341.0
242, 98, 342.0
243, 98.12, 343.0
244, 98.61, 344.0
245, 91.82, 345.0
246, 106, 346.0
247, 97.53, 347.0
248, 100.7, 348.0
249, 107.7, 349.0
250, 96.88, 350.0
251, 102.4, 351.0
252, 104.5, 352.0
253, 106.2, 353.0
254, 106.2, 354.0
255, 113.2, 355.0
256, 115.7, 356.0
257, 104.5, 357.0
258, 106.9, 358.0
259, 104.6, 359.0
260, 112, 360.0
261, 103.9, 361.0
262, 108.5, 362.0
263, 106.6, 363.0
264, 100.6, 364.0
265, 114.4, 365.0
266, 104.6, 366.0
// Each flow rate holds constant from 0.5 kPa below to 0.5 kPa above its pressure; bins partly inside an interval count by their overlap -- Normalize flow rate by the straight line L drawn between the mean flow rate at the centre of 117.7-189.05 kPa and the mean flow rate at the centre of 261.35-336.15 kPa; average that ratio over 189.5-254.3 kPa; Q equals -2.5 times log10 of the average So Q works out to 0.11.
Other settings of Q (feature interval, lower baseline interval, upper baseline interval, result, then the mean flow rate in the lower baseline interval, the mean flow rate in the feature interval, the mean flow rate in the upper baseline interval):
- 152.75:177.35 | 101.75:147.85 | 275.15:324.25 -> 0.265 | 52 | 46.2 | 82.4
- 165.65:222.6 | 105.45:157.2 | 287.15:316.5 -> 0.251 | 50.7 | 49.8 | 83.3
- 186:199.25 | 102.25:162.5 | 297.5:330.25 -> 0.285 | 50.5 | 48.4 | 87.9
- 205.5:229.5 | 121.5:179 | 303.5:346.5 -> 0.184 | 48.3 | 55.2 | 92.3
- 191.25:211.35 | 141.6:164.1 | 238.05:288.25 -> 0.216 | 47.5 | 48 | 72.7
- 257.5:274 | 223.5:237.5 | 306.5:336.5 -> 0.036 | 62.9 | 71.5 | 91.5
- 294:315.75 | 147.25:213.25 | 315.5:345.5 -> 0.038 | 47.9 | 83.9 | 94.9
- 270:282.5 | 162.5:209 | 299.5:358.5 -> 0.116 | 48.2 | 69.5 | 94.3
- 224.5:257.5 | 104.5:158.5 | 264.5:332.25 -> 0.046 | 50.6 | 68.3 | 82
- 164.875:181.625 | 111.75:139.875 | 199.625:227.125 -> 0.105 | 51.1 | 47.5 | 53.3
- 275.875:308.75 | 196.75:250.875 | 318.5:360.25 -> 0.040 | 59.4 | 80.1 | 99.3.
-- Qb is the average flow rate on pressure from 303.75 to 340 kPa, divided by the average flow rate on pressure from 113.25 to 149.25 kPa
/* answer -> 1.8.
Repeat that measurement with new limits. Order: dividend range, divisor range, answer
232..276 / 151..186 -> 1.51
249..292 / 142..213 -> 1.54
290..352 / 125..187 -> 1.88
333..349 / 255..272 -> 1.36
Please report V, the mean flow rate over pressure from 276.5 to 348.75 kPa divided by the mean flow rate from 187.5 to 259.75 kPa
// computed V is 1.5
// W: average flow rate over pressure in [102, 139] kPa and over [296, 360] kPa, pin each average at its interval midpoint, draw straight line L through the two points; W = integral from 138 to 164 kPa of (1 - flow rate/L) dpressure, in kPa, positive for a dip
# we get 4.8 kPa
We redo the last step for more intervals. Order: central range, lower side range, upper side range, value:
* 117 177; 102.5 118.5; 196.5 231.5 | 6.33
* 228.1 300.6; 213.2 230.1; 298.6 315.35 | -2.06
